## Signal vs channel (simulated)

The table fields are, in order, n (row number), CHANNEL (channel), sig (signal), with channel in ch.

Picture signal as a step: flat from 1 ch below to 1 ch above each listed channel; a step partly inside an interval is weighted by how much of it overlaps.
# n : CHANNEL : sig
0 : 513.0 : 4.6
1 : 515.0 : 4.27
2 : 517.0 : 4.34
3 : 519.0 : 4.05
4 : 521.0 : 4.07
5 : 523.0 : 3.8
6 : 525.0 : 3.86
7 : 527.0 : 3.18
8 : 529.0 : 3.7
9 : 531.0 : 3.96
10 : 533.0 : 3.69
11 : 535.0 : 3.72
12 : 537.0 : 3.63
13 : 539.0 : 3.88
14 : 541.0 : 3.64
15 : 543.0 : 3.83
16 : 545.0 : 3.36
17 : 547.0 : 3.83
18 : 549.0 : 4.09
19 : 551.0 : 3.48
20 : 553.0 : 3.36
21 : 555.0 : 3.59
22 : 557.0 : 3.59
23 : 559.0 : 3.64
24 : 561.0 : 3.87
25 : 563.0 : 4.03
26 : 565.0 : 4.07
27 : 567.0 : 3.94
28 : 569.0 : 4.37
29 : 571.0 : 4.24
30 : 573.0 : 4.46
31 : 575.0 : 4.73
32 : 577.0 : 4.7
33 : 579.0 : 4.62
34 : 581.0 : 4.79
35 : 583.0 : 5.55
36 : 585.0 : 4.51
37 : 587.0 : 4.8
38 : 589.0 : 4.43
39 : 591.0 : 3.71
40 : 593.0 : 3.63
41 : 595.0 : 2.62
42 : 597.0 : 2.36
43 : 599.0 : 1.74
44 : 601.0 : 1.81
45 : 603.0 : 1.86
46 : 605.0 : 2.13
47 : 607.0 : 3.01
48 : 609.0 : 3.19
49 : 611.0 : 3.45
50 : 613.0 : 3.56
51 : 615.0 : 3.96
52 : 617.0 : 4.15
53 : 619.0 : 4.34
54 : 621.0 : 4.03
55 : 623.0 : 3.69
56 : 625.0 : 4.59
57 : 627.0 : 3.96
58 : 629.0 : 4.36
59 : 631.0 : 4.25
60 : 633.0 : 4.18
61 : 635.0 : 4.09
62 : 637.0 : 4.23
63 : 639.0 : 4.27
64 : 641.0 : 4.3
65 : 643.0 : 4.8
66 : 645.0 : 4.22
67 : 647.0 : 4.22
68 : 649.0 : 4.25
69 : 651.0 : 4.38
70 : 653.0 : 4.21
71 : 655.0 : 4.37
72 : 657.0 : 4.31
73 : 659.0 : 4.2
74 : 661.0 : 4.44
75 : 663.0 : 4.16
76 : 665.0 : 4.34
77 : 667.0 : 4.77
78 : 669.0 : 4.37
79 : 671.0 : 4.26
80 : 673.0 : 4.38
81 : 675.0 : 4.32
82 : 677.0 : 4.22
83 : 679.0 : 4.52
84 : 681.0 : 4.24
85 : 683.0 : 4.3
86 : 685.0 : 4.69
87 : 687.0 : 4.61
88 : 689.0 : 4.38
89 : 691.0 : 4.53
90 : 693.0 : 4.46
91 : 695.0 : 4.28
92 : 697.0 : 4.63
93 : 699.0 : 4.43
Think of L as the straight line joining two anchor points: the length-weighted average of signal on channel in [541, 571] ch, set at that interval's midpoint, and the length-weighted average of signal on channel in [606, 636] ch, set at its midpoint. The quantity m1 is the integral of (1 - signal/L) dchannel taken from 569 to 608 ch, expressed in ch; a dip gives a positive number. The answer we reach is 1.7 ch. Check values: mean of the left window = 3.8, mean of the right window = 3.92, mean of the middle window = 3.69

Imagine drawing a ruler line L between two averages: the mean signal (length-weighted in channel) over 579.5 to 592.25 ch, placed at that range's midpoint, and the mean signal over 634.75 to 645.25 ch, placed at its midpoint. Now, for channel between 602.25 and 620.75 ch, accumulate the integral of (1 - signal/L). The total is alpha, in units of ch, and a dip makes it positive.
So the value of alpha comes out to 4.7 ch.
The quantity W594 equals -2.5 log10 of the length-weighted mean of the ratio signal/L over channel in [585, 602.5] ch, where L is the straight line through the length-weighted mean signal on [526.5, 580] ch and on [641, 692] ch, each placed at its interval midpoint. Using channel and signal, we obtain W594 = 0.27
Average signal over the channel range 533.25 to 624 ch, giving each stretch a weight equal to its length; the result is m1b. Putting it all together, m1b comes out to 3.73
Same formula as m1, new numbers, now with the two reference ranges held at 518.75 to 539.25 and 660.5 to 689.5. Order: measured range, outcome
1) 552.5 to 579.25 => -1.1 ch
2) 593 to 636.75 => 7.7 ch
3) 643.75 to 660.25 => 0.1 ch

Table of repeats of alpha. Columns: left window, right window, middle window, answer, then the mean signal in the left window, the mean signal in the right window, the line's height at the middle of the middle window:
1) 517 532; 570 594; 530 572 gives 3.5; 3.84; 4.51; 4.15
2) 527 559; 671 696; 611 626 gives 0.2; 3.67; 4.4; 4.07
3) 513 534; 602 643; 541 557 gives 1.0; 3.93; 3.8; 3.89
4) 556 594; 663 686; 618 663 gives 1.1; 4.3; 4.39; 4.36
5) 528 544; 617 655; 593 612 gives 7.2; 3.76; 4.24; 4.08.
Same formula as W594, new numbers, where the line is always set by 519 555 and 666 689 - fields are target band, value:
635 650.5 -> -0.016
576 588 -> -0.220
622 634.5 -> 0.002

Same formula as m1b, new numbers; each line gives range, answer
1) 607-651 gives 4.08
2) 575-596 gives 4.35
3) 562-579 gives 4.34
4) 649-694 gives 4.38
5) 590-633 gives 3.37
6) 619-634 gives 4.16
